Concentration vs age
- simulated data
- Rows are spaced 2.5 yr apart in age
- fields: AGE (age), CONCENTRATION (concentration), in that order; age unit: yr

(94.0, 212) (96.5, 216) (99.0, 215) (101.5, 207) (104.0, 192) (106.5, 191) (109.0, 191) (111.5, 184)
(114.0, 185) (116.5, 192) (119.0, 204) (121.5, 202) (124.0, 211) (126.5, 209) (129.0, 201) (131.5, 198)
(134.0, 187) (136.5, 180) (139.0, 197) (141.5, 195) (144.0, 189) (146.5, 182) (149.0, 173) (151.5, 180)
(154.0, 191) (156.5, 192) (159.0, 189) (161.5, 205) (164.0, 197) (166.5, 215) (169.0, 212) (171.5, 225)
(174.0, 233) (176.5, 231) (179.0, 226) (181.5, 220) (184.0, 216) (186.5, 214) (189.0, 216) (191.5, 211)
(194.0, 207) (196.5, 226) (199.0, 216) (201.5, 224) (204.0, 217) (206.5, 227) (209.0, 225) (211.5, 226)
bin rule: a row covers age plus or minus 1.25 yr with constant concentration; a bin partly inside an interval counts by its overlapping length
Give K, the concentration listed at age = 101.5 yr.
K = 207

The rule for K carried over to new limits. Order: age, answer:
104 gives 192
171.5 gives 225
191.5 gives 211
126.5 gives 209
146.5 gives 182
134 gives 187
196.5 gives 226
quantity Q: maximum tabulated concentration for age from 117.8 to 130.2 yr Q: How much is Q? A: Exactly 211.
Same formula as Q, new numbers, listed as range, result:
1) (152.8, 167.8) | 215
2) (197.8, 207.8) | 227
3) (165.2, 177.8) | 233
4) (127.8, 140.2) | 201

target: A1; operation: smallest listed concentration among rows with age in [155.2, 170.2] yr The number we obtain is 189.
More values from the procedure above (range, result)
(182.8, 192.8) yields 211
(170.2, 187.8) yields 214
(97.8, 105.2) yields 192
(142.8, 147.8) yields 182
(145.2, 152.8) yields 173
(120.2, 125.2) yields 202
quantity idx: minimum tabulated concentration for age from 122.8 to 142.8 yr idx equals 180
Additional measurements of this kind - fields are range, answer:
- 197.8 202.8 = 216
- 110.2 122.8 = 184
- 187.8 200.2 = 207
